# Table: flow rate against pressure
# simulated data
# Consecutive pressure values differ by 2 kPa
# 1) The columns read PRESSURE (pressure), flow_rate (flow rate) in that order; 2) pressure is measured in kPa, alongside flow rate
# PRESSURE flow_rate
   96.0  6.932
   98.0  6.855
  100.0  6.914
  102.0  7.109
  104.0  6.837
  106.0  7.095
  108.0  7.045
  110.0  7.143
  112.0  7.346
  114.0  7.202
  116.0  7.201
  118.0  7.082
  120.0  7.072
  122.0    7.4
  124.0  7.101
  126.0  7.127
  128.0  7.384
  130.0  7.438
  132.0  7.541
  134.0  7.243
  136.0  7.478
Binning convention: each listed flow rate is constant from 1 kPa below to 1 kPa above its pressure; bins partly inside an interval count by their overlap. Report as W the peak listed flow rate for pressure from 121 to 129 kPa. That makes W 7.4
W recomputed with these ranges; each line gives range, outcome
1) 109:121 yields 7.346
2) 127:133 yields 7.541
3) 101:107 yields 7.109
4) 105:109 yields 7.095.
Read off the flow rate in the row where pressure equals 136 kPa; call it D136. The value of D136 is 7.478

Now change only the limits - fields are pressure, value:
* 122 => 7.4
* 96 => 6.932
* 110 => 7.143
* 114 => 7.202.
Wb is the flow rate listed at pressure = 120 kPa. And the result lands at 7.072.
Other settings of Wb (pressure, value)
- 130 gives 7.438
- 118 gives 7.082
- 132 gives 7.541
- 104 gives 6.837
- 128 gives 7.384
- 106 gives 7.095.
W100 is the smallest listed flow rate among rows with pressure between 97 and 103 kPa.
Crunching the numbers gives 6.855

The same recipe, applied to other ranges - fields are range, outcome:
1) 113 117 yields 7.201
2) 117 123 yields 7.072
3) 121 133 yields 7.101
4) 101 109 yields 6.837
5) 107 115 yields 7.045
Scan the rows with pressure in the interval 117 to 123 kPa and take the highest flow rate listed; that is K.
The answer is 7.4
